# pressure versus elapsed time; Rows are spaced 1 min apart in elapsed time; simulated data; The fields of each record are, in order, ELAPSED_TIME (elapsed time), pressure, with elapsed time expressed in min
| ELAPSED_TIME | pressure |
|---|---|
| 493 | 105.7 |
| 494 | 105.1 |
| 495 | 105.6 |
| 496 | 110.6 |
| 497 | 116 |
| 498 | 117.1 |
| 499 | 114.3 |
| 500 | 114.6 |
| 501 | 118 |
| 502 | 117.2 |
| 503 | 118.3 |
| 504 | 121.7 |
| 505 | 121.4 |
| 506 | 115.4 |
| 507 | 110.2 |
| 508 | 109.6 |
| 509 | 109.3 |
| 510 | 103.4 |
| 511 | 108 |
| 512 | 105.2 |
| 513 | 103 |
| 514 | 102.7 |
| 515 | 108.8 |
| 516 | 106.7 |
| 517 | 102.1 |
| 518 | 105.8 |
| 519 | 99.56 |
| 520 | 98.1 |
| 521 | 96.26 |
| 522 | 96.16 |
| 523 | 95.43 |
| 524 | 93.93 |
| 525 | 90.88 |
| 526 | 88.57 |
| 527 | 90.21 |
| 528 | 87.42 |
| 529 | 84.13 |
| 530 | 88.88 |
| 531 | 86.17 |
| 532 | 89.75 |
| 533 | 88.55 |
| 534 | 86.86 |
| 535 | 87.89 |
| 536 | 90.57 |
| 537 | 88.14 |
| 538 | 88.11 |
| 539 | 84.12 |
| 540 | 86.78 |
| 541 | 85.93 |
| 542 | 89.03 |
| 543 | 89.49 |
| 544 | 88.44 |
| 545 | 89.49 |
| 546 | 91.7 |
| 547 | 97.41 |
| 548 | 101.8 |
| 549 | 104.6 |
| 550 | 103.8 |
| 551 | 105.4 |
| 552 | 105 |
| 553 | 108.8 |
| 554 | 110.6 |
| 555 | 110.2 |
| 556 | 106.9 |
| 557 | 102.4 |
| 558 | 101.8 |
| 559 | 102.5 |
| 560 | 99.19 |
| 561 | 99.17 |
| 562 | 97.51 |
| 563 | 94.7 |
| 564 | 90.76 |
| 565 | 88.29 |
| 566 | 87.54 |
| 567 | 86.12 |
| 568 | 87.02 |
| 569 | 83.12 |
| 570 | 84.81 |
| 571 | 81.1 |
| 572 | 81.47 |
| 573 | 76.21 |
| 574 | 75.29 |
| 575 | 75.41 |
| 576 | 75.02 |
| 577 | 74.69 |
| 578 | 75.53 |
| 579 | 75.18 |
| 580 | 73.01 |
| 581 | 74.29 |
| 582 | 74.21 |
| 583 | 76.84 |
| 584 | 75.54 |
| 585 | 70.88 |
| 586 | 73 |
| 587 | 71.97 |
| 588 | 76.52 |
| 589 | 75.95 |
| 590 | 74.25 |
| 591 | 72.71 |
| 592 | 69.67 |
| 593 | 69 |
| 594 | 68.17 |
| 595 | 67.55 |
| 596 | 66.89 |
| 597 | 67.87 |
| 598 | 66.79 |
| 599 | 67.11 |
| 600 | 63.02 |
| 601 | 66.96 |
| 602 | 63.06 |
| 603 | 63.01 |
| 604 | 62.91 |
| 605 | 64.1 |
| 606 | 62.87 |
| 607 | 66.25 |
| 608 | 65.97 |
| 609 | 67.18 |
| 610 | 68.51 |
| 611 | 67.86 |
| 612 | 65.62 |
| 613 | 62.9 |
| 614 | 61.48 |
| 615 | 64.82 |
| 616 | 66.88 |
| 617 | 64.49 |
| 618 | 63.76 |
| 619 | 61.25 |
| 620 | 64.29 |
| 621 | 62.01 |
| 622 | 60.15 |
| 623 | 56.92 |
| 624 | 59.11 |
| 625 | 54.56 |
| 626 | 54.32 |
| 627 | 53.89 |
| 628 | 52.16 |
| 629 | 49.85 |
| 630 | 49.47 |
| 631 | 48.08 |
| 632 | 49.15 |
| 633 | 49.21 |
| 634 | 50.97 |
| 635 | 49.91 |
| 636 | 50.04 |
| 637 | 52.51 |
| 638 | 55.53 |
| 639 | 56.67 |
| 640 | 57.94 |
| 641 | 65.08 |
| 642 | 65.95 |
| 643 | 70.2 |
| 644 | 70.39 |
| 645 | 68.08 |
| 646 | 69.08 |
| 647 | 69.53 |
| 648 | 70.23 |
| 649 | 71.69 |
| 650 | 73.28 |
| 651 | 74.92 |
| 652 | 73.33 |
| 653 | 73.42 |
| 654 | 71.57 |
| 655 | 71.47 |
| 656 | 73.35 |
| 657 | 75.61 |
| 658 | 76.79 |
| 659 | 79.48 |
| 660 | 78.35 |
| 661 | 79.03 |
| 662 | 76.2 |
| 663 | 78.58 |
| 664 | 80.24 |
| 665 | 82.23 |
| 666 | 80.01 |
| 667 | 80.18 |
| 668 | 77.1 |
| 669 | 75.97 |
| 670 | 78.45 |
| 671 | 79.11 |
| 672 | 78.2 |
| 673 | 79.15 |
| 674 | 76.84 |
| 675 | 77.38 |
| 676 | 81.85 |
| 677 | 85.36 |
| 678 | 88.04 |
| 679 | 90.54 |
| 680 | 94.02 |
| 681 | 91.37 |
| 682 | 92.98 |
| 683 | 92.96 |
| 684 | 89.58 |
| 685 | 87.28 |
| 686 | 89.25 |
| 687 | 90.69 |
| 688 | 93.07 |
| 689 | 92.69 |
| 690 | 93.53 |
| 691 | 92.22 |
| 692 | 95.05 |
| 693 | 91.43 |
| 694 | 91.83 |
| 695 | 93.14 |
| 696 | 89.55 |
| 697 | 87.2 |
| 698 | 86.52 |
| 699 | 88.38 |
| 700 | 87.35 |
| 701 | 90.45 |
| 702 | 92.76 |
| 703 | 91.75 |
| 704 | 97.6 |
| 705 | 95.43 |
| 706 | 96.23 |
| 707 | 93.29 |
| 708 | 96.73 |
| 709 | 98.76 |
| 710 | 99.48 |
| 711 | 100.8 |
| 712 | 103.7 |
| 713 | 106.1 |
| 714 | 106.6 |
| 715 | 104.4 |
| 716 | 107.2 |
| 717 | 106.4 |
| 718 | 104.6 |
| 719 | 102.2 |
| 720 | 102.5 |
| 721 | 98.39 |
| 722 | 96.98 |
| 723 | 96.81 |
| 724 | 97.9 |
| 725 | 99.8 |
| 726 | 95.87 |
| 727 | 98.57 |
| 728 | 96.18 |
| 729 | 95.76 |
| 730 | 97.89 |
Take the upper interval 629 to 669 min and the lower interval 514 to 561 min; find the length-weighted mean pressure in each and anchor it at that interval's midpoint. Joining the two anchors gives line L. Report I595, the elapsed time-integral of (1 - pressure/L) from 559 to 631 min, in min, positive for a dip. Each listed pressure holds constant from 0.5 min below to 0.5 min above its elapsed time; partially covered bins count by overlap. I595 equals 9.6 min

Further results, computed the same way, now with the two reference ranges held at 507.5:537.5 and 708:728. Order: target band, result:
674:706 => 3.3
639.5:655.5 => 4.8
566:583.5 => 3.4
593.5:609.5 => 5.3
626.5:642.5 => 7.4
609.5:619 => 3.2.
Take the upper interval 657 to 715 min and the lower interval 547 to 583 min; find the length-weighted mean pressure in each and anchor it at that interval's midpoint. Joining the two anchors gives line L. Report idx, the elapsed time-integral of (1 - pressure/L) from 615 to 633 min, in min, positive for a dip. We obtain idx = 6.5 min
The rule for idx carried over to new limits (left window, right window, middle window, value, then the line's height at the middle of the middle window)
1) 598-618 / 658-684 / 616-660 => 6.4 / 73.2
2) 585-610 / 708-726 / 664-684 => 1.4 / 89.5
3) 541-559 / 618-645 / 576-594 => 1.7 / 81.5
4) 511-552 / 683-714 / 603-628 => 8.4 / 94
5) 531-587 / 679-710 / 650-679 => 4.2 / 91.4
